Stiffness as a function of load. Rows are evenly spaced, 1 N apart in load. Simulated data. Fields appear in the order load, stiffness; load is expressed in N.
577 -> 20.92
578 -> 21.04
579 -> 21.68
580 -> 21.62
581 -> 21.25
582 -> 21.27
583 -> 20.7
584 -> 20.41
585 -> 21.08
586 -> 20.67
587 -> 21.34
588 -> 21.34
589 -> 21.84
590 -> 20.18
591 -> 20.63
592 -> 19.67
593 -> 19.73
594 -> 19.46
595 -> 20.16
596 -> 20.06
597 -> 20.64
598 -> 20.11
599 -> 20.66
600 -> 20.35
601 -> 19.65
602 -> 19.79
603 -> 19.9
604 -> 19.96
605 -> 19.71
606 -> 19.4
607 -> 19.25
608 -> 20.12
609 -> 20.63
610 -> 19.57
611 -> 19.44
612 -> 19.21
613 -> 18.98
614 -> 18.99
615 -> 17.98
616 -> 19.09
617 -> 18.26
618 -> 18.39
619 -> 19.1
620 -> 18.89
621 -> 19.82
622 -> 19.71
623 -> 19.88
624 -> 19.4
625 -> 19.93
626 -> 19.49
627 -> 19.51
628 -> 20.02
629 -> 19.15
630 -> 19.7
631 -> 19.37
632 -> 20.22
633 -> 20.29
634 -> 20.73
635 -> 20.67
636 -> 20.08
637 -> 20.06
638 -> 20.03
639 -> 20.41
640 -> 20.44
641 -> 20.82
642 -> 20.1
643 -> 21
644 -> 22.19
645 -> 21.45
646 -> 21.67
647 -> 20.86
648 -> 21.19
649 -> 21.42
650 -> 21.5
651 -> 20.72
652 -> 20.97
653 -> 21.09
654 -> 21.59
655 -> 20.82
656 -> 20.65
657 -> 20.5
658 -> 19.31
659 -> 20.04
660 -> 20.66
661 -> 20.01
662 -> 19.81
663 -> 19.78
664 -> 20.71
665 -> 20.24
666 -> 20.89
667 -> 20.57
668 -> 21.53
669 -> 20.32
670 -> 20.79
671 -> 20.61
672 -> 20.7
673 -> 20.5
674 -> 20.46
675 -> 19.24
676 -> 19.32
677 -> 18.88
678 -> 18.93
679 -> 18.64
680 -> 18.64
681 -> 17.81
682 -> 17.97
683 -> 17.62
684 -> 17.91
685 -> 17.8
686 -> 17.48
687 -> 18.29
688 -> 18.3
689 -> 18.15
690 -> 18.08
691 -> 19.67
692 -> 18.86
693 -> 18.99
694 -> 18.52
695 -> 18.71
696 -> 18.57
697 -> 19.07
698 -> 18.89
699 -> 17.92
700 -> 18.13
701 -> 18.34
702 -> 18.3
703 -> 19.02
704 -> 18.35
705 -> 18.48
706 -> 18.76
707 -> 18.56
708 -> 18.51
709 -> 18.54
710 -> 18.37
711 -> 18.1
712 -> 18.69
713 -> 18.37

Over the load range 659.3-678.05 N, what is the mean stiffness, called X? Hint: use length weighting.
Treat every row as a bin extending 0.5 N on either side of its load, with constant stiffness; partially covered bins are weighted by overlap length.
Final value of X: 20.2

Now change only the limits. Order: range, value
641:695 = 19.9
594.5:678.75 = 20.1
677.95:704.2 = 18.4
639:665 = 20.8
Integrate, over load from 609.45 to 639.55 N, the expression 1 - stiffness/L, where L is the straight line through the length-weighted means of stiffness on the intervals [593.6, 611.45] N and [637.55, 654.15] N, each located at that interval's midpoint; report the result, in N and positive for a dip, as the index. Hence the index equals 1.4 N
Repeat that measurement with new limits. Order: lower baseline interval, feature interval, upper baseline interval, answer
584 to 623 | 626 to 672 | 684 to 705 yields -3.3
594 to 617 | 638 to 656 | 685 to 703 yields -1.8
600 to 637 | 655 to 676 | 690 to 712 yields -1.5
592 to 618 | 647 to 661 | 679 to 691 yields -1.6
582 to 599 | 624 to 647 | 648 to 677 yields 0.2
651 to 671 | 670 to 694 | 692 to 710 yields 0.8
